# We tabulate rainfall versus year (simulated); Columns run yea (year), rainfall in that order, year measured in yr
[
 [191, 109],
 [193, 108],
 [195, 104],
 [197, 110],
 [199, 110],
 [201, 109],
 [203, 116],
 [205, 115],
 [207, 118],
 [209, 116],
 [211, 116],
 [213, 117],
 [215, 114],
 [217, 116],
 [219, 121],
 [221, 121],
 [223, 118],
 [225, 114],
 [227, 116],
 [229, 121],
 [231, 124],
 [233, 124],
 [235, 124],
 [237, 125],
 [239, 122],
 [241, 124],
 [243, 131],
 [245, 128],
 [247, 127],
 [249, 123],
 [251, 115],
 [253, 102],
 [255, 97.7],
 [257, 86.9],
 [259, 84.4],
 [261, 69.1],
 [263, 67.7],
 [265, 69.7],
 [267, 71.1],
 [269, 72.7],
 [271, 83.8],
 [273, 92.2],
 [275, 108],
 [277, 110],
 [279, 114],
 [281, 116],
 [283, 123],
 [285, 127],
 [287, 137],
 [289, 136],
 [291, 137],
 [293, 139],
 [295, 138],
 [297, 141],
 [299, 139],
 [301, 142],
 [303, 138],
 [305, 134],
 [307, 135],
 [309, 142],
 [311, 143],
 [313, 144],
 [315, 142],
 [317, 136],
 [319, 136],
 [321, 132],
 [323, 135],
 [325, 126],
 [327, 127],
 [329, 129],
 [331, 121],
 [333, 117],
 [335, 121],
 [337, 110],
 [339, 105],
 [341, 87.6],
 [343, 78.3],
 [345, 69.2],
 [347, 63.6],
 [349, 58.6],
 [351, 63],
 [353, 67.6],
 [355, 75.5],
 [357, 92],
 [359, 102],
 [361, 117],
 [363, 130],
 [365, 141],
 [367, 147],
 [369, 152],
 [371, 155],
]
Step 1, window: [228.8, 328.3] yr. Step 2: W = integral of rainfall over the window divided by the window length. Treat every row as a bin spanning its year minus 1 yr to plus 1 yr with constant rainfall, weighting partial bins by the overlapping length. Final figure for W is 119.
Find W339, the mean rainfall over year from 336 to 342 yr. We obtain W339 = 101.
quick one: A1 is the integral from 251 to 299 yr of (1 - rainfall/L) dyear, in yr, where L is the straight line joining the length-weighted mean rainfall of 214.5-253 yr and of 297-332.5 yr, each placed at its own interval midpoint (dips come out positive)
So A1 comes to 8.4 yr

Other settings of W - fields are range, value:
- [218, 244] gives 122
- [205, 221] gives 117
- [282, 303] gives 136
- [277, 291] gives 125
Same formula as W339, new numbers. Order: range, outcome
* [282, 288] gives 129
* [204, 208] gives 116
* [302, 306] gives 136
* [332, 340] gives 113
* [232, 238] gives 124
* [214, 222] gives 118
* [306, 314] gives 141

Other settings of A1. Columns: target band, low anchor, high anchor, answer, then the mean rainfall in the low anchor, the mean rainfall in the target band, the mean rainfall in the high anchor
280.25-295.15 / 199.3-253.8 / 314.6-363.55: -2.7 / 119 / 132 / 105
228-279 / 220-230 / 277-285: 5.9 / 118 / 104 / 118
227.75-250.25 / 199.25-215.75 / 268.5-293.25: -1.9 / 115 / 125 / 115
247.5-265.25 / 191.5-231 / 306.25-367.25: 3.3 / 115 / 92.5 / 112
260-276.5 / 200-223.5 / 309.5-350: 5.0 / 116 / 80.2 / 114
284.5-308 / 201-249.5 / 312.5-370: -4.6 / 120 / 137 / 111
